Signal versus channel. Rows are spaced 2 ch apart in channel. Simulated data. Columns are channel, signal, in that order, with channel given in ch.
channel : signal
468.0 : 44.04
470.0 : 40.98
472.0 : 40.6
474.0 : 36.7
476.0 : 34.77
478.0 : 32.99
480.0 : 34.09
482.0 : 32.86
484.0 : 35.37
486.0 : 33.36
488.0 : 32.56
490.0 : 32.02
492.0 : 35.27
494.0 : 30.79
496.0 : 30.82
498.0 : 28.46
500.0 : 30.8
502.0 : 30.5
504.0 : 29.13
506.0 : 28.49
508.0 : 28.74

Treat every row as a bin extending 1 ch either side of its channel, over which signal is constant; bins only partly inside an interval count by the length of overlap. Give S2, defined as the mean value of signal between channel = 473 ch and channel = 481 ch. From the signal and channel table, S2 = 34.6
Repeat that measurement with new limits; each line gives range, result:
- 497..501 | 29.6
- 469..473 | 40.8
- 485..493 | 33.3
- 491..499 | 31.3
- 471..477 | 37.4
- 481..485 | 34.1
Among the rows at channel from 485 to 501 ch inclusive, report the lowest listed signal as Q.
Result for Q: 28.46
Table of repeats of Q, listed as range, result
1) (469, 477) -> 34.77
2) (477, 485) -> 32.86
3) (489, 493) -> 32.02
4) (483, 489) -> 32.56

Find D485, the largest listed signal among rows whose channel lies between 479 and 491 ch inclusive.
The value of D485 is 35.37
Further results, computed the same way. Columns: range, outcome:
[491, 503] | 35.27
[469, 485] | 40.98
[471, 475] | 40.6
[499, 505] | 30.8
